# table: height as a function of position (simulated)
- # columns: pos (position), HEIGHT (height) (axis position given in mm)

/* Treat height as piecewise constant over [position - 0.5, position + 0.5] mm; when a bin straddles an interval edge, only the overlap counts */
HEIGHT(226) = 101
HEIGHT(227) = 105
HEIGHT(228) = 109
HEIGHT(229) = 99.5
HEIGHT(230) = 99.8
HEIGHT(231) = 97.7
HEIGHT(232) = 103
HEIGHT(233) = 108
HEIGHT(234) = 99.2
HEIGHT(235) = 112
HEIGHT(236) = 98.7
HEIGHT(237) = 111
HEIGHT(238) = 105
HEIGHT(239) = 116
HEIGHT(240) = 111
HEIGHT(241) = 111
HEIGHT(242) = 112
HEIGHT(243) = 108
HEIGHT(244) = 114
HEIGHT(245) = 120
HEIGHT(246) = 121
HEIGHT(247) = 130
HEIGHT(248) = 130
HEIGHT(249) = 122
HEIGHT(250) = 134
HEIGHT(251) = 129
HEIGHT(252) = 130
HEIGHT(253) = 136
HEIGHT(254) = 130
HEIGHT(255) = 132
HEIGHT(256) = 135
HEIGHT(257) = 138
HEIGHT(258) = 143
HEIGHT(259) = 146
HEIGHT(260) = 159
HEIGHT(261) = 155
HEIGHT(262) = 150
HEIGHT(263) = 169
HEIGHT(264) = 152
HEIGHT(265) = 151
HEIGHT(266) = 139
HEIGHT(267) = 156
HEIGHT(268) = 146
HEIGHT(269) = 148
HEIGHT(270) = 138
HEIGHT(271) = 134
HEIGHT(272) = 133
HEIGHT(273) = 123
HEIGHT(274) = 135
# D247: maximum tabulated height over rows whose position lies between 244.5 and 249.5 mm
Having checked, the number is 130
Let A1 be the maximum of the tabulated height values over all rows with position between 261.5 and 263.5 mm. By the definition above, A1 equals 169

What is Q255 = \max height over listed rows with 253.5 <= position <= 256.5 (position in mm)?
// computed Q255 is 135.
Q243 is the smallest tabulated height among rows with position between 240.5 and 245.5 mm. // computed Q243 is 108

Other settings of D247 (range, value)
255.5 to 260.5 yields 159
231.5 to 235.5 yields 112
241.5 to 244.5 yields 114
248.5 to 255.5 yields 136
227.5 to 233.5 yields 109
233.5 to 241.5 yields 116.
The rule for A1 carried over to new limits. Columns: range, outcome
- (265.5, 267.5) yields 156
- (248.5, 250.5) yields 134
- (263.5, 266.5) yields 152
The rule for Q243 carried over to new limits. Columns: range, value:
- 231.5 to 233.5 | 103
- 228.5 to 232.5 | 97.7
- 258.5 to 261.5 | 146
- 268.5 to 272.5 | 133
